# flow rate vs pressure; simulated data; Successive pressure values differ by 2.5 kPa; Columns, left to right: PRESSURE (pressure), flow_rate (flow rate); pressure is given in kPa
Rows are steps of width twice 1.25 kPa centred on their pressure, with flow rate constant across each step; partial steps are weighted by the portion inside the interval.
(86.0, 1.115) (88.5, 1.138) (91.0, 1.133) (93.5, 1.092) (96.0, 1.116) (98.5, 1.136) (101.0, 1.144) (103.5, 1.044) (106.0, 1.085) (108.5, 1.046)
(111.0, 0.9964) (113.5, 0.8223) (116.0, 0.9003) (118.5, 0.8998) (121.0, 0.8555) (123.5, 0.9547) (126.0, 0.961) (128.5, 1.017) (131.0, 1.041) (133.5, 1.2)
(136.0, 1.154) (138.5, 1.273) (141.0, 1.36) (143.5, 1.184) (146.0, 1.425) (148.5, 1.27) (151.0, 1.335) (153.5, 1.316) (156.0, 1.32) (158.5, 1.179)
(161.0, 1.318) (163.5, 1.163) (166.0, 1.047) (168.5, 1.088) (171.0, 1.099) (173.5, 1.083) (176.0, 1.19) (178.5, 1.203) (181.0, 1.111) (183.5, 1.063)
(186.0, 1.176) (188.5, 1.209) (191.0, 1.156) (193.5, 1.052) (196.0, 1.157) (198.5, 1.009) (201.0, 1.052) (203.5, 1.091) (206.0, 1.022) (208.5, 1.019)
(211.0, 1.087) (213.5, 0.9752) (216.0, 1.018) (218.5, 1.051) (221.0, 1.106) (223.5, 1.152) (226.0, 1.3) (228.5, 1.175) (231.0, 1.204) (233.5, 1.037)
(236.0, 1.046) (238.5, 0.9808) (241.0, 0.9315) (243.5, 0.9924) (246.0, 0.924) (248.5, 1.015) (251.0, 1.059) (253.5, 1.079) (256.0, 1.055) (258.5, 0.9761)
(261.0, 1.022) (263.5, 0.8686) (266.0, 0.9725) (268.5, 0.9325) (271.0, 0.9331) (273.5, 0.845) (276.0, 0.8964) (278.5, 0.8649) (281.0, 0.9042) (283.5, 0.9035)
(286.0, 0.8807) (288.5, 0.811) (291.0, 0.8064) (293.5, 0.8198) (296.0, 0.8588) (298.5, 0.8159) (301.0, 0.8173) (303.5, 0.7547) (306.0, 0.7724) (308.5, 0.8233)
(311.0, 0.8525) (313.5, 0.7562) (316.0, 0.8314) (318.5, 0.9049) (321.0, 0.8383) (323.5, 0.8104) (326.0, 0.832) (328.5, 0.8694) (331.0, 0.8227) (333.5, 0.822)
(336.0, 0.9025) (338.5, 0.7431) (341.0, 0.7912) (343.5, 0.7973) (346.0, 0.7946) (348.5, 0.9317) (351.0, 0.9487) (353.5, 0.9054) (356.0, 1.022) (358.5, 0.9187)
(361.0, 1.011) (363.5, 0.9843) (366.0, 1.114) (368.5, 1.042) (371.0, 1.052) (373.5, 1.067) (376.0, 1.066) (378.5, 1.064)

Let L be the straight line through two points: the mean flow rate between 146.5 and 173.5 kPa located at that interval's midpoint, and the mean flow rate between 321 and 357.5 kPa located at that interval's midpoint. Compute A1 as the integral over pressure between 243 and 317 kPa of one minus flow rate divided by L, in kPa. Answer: 6.2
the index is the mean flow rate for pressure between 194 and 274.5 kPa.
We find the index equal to 1.03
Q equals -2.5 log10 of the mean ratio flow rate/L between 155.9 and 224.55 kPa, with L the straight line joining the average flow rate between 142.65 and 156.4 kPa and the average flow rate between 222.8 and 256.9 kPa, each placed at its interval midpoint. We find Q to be 0.08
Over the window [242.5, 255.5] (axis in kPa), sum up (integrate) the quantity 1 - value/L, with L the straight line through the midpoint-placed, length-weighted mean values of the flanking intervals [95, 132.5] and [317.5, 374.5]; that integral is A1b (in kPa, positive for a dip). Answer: -0.9 kPa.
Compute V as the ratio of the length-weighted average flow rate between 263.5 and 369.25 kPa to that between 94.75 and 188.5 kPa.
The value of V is 0.78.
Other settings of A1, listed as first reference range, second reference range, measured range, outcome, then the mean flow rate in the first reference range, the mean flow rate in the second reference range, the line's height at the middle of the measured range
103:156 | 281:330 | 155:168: -1.70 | 1.11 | 0.831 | 1.06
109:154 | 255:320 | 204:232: -3.60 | 1.1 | 0.871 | 0.975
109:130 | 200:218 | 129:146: -4.58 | 0.932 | 1.04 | 0.953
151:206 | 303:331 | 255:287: 0.19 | 1.15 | 0.824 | 0.932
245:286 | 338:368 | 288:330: 5.11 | 0.951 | 0.921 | 0.936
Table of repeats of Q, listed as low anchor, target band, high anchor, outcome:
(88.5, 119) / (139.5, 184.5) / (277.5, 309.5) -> -0.230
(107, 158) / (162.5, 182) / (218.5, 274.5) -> -0.036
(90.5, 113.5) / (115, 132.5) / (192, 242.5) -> 0.130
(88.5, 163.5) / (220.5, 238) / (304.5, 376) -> -0.128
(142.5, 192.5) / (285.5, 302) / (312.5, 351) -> 0.112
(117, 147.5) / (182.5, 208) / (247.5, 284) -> -0.060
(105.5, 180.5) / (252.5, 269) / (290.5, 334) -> -0.082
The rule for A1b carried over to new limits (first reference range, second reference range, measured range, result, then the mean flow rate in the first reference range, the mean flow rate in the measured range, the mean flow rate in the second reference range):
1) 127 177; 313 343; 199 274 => -0.73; 1.2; 1.03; 0.828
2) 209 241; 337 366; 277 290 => 1.69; 1.09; 0.872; 0.905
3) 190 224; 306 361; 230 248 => -0.03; 1.07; 1.01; 0.855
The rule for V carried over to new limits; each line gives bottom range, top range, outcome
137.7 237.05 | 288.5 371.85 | 0.75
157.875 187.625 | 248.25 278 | 0.85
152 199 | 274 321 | 0.72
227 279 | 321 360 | 0.87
